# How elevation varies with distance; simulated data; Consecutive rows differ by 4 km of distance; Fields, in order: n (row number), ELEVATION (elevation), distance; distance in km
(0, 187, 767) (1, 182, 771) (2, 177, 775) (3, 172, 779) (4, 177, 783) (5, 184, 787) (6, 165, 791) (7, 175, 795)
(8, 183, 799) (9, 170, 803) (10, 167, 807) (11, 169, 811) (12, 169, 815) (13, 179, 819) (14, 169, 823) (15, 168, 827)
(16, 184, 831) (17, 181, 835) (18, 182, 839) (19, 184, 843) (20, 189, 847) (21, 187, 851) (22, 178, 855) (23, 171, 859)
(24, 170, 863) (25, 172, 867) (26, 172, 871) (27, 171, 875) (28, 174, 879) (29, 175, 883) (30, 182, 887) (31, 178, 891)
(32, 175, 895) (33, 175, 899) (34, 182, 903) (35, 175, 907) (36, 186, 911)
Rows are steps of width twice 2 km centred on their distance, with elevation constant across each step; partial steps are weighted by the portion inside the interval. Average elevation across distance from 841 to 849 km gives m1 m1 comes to 186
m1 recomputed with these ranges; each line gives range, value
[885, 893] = 180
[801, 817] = 169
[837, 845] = 183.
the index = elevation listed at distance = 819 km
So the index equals 179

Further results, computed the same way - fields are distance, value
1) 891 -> 178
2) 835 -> 181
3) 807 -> 167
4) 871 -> 172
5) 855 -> 178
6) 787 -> 184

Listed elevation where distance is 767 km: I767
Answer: 187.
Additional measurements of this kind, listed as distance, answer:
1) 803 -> 170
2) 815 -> 169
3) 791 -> 165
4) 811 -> 169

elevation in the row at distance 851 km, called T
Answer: 187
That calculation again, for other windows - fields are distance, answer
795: 175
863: 170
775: 177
